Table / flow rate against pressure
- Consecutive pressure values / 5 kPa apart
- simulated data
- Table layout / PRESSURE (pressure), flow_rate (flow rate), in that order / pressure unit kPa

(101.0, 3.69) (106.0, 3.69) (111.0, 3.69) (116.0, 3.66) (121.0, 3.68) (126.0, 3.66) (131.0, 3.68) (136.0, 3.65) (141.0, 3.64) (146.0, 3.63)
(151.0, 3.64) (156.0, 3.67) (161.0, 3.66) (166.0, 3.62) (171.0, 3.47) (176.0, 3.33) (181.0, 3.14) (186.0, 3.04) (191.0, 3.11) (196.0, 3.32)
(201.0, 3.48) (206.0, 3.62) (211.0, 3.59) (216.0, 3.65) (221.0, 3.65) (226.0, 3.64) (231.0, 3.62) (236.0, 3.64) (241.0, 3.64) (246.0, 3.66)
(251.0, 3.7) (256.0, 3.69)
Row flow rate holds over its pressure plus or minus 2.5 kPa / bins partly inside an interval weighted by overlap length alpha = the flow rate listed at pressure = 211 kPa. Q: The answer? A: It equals 3.59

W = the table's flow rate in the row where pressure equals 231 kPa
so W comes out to 3.62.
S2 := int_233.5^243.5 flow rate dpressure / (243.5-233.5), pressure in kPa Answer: 3.64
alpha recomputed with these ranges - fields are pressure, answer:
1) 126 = 3.66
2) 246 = 3.66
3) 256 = 3.69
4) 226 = 3.64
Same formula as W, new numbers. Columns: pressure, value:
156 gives 3.67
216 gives 3.65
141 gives 3.64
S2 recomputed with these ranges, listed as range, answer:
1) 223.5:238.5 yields 3.63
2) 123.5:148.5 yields 3.65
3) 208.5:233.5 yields 3.63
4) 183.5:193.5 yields 3.08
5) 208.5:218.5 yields 3.62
